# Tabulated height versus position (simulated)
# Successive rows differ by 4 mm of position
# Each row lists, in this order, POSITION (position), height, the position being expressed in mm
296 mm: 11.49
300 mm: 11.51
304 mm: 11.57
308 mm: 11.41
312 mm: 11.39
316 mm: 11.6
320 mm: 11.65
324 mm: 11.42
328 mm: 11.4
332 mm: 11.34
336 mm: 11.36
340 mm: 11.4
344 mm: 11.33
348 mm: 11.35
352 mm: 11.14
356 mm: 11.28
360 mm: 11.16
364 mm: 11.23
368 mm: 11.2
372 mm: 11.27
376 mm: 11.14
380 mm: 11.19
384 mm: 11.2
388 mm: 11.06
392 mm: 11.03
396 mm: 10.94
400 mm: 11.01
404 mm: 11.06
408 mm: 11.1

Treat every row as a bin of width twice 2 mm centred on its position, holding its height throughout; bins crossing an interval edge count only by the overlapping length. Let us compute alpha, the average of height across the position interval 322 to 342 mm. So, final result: 11.4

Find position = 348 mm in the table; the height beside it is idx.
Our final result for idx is 11.35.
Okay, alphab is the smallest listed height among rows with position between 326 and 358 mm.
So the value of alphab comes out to 11.14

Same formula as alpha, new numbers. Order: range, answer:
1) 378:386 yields 11.2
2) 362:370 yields 11.2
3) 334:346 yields 11.4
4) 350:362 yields 11.2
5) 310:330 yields 11.5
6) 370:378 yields 11.2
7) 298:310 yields 11.5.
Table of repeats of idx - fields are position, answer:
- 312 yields 11.39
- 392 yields 11.03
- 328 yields 11.4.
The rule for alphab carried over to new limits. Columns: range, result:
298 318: 11.39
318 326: 11.42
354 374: 11.16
